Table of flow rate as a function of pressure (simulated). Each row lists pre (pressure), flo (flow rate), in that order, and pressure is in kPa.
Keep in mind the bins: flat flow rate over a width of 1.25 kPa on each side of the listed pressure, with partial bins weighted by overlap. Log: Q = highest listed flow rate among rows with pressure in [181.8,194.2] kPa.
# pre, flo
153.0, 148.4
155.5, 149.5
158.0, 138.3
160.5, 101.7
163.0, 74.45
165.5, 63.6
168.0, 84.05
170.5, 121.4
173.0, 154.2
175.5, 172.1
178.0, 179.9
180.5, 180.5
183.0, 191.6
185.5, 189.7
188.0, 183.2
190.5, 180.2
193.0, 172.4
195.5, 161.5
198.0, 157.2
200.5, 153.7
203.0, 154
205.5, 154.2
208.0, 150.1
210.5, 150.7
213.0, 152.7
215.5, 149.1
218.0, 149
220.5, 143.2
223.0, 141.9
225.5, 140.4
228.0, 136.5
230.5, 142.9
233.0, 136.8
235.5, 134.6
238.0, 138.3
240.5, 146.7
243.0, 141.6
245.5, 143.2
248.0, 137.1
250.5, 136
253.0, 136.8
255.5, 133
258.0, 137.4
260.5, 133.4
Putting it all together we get 191.6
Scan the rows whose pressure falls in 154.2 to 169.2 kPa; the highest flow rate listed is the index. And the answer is 149.5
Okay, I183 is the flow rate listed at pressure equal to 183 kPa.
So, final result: 191.6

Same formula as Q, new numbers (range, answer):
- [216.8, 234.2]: 149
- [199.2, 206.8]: 154.2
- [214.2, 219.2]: 149.1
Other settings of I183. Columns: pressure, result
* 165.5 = 63.6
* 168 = 84.05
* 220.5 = 143.2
